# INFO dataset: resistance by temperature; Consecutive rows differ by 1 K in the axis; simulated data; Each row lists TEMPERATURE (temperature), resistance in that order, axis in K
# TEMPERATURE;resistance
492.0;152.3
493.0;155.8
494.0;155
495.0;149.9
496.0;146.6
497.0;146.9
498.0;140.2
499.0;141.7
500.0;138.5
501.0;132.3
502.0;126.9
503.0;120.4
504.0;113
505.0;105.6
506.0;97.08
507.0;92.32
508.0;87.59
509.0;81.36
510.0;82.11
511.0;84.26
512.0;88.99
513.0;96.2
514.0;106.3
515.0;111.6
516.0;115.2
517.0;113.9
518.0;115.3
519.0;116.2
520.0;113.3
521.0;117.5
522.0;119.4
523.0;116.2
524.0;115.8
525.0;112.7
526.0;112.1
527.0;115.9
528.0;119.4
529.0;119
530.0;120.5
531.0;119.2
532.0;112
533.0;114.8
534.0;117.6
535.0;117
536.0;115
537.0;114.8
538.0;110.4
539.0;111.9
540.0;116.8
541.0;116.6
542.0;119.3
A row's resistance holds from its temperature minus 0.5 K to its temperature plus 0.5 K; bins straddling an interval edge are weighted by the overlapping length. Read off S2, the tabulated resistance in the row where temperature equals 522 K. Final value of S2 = 119.4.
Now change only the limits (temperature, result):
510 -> 82.11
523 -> 116.2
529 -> 119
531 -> 119.2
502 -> 126.9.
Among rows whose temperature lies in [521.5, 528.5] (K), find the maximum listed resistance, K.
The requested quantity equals 119.4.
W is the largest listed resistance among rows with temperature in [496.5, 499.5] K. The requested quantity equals 146.9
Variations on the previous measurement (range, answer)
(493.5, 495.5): 155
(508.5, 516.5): 115.2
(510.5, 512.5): 88.99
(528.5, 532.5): 120.5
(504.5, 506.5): 105.6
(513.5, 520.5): 116.2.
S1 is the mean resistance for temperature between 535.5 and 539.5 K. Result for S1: 113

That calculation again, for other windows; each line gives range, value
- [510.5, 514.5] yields 93.9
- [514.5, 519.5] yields 114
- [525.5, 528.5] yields 116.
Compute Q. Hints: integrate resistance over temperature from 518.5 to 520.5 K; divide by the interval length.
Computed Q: 115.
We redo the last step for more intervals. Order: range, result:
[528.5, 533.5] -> 117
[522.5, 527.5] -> 115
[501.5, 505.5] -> 116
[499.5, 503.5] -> 130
